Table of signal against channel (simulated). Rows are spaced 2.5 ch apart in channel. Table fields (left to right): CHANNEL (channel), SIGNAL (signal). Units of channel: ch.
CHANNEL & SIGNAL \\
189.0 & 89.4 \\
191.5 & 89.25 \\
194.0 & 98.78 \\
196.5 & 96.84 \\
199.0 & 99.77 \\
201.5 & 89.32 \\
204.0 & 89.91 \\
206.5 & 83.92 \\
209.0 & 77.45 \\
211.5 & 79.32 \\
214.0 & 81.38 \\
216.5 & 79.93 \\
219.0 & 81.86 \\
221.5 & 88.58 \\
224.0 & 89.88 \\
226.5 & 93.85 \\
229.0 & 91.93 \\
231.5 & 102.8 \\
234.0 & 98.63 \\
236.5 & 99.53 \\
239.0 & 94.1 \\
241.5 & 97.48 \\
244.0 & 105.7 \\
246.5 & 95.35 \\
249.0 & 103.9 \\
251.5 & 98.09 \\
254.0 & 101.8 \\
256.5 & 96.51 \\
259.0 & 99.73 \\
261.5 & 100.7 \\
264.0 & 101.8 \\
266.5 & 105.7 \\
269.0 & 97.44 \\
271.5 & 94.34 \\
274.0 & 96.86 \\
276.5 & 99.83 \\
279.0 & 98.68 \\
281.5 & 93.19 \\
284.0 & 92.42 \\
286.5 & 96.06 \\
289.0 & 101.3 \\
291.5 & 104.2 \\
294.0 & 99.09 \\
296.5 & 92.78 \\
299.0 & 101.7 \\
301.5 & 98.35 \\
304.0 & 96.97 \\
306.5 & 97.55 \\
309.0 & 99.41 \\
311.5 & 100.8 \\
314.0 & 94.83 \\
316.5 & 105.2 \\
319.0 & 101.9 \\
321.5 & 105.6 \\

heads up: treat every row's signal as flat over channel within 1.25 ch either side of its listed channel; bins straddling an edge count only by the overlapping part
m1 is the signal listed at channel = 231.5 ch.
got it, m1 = 102.8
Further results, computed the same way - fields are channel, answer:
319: 101.9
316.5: 105.2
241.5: 97.48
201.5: 89.32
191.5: 89.25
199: 99.77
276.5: 99.83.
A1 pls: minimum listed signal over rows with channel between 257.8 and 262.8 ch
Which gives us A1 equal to 99.73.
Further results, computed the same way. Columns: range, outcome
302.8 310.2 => 96.97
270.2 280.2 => 94.34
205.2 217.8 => 77.45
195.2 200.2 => 96.84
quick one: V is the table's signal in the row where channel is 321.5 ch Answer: 105.6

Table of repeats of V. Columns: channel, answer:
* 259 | 99.73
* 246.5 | 95.35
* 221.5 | 88.58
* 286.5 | 96.06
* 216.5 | 79.93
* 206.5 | 83.92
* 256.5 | 96.51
